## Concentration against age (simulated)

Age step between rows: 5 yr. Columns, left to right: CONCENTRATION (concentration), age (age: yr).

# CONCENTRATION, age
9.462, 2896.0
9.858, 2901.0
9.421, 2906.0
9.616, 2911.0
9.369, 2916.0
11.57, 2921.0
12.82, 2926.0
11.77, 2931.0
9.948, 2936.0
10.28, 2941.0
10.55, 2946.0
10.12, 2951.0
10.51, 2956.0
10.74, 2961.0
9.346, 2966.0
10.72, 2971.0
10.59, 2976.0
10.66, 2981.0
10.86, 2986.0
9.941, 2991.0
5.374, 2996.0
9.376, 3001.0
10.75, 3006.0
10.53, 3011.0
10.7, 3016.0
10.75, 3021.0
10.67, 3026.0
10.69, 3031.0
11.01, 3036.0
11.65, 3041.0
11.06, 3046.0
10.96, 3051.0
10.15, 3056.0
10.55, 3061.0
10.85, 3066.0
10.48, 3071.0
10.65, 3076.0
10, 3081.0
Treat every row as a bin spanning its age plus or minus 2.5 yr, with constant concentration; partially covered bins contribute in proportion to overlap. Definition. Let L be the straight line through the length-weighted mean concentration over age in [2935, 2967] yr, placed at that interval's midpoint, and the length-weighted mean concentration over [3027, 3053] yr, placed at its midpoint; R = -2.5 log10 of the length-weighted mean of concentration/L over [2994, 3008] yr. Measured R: 0.25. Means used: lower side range 10.3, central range 8.53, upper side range 11.1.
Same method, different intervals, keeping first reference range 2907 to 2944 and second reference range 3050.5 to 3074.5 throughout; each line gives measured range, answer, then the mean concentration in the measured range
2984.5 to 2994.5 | 0.08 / 9.85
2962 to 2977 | 0.04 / 10.2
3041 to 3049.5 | -0.06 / 11.2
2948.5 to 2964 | 0.03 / 10.4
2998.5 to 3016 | 0.04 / 10.3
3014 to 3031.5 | -0.01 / 10.7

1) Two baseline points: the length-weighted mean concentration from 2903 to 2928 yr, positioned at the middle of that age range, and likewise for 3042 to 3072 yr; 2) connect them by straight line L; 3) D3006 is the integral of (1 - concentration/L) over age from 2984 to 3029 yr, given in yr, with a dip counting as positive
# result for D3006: 3.3 yr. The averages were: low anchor 10.5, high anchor 10.7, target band 9.88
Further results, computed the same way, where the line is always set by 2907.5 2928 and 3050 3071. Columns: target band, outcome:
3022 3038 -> -0.2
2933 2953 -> 0.8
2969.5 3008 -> 3.3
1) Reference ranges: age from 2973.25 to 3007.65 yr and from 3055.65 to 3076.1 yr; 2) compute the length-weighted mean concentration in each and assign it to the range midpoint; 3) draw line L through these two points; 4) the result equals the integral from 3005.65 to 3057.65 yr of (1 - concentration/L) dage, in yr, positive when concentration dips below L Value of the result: -3.5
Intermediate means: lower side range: 9.63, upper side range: 10.6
